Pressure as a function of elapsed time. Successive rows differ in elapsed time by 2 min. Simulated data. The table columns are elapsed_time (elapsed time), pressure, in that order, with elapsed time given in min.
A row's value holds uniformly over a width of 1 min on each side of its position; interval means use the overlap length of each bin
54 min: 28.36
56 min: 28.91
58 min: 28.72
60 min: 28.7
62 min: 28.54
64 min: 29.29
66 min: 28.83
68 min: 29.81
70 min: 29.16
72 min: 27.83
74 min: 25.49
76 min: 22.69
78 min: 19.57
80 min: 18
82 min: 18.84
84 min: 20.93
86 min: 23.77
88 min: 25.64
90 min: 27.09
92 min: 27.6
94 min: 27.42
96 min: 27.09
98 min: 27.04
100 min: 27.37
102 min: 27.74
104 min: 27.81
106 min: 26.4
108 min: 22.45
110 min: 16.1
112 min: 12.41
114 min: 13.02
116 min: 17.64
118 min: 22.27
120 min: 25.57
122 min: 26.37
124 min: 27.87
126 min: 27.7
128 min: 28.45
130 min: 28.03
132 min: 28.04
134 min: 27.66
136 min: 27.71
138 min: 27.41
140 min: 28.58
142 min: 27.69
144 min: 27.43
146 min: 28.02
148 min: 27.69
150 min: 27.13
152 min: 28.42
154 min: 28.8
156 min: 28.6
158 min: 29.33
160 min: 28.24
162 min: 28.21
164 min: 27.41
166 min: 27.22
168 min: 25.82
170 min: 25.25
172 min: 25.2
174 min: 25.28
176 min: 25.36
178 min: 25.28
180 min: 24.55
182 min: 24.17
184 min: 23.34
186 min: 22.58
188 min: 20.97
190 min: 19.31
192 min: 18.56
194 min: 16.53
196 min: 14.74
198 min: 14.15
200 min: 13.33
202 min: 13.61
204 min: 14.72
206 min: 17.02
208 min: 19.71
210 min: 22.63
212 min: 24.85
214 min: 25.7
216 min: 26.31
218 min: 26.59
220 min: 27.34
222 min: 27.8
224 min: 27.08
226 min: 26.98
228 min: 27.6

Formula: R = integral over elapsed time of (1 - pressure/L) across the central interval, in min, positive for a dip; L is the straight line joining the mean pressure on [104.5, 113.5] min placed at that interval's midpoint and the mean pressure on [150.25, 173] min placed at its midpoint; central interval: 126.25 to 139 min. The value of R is -2.7 min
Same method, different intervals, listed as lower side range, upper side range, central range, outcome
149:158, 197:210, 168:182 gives -1.30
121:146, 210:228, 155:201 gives 6.63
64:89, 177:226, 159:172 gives -2.69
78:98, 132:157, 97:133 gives 2.57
